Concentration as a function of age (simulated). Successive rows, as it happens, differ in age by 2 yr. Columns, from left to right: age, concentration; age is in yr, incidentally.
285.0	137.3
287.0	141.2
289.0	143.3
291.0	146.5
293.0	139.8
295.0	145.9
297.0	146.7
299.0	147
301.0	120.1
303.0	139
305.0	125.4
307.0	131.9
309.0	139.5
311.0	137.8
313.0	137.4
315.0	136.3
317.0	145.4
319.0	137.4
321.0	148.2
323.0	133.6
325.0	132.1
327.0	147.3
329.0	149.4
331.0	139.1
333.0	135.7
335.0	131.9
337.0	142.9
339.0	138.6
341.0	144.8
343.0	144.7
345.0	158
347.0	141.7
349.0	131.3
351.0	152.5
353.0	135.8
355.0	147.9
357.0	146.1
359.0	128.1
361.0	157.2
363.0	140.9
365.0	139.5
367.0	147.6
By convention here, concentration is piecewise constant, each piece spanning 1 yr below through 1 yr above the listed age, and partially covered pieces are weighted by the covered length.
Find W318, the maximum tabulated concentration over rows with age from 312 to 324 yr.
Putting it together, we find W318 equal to 148.2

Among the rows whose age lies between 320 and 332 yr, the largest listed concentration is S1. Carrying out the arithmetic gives 149.4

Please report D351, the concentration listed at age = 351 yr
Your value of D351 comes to 152.5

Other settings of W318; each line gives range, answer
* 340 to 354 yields 158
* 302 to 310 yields 139.5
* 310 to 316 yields 137.8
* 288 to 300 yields 147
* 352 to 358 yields 147.9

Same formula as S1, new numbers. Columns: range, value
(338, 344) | 144.8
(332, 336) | 135.7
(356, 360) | 146.1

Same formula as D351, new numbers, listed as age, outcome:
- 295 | 145.9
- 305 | 125.4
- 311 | 137.8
